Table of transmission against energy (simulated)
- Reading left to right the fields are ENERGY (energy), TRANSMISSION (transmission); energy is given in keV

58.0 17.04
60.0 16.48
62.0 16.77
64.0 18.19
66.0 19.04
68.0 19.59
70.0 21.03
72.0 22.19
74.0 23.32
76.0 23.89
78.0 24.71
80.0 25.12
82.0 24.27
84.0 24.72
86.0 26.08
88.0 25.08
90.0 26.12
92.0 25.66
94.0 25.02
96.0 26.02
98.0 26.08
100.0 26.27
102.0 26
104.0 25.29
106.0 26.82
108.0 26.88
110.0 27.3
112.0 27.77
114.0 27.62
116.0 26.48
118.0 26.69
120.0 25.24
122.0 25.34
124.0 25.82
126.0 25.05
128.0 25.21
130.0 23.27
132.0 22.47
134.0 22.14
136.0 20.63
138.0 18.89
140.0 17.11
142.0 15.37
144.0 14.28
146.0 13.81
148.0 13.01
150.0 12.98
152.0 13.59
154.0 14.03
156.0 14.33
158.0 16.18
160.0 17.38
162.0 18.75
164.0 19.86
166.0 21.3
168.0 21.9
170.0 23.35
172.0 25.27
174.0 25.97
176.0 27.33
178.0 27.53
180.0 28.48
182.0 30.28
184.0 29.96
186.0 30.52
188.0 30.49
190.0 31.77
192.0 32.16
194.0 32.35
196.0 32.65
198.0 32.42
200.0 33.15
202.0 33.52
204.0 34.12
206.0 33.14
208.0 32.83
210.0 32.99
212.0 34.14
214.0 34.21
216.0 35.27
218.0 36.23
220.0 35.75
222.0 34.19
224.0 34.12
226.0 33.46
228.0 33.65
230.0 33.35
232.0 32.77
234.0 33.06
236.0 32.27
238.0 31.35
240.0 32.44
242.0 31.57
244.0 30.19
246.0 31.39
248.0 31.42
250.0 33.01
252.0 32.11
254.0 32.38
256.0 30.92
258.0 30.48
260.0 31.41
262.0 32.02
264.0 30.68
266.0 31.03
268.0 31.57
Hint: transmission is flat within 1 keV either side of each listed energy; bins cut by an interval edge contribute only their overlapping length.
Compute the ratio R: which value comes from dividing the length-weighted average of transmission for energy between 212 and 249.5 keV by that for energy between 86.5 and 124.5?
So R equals 1.27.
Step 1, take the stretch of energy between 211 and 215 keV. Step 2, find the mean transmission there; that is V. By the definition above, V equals 34.2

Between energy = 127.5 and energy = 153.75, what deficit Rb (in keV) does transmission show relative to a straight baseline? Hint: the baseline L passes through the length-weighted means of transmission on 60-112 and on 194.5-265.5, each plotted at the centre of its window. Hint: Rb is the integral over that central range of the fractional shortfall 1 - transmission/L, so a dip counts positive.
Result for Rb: 9.2 keV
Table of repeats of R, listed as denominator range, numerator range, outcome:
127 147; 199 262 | 1.70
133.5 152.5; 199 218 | 2.10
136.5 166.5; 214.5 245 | 2.08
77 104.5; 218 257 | 1.28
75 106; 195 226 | 1.33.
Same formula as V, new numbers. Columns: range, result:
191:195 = 32.3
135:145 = 17.3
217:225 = 35.1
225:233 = 33.3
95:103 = 26.1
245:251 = 31.9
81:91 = 25.3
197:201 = 32.8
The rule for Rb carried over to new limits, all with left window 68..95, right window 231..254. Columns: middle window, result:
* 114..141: 2.89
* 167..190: 1.09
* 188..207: -1.83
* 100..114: -0.69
